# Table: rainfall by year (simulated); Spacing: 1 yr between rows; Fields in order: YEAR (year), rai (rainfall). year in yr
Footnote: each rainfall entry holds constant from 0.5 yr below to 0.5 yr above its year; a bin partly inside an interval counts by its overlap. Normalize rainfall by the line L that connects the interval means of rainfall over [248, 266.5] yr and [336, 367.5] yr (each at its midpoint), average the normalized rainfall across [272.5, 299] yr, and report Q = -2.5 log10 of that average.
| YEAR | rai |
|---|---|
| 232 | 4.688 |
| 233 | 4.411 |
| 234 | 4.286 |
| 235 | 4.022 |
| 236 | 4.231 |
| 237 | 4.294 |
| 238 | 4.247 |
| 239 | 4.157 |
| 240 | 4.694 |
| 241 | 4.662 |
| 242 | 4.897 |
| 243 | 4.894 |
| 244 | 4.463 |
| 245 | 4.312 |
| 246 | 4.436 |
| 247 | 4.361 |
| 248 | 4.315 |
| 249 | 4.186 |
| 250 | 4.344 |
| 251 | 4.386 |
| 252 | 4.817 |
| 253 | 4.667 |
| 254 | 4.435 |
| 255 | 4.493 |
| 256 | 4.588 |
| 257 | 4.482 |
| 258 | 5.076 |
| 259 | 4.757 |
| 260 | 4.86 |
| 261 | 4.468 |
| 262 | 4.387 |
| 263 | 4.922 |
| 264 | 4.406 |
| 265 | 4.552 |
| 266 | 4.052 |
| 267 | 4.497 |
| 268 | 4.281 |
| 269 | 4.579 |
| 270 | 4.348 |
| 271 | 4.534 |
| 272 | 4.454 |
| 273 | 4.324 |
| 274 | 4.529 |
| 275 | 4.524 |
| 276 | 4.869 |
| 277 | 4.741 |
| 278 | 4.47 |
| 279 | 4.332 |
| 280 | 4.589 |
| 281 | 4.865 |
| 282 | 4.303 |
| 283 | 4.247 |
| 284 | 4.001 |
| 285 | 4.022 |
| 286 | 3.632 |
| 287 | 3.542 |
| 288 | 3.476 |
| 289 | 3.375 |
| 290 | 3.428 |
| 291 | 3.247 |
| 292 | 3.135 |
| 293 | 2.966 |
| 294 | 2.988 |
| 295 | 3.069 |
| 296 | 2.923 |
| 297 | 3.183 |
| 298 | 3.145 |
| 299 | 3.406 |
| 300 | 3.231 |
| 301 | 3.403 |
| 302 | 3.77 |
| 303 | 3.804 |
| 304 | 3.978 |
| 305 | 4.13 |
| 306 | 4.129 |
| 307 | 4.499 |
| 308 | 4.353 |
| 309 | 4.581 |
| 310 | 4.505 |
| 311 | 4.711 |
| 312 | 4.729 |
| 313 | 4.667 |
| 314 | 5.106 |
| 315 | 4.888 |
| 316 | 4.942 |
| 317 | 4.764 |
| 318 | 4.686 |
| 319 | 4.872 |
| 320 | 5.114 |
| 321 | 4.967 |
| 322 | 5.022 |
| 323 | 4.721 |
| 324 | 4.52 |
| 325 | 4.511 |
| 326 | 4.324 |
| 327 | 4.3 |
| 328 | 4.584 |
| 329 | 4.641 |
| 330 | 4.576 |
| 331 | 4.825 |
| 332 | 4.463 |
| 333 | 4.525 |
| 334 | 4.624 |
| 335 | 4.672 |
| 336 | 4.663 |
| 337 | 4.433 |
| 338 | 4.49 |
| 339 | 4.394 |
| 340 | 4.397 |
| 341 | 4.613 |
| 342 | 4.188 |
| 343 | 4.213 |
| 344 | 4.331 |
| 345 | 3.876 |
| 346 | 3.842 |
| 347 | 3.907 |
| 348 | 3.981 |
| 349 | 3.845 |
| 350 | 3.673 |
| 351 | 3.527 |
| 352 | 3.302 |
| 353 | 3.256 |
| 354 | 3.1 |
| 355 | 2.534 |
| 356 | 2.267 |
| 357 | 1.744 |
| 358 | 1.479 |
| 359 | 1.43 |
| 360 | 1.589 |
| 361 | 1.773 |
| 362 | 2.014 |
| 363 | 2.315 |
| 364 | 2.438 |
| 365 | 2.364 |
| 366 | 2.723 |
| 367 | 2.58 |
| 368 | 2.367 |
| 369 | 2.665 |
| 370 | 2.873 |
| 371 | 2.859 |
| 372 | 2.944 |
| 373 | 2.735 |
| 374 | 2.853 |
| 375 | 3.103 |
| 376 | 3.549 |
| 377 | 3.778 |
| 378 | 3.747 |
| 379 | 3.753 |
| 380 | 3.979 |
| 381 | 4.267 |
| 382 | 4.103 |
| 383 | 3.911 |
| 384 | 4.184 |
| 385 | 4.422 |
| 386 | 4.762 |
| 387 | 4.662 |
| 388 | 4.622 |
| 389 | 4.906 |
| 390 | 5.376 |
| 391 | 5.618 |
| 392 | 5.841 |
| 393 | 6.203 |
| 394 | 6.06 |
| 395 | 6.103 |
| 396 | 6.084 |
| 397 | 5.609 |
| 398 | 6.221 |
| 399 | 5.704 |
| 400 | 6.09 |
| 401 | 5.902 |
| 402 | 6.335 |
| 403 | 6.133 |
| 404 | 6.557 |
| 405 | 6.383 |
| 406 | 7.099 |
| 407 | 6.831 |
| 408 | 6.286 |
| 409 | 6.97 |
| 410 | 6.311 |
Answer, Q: 0.09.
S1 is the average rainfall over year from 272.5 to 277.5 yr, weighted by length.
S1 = 4.6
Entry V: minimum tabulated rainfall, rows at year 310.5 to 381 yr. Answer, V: 1.43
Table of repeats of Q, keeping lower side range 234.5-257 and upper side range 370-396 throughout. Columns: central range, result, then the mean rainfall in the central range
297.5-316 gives 0.053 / 4.19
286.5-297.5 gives 0.345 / 3.21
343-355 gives 0.189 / 3.67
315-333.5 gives -0.073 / 4.69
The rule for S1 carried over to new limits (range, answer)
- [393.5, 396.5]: 6.08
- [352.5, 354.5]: 3.18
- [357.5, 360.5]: 1.5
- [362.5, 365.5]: 2.37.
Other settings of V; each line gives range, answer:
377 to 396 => 3.747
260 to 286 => 3.632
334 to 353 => 3.256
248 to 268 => 4.052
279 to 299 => 2.923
